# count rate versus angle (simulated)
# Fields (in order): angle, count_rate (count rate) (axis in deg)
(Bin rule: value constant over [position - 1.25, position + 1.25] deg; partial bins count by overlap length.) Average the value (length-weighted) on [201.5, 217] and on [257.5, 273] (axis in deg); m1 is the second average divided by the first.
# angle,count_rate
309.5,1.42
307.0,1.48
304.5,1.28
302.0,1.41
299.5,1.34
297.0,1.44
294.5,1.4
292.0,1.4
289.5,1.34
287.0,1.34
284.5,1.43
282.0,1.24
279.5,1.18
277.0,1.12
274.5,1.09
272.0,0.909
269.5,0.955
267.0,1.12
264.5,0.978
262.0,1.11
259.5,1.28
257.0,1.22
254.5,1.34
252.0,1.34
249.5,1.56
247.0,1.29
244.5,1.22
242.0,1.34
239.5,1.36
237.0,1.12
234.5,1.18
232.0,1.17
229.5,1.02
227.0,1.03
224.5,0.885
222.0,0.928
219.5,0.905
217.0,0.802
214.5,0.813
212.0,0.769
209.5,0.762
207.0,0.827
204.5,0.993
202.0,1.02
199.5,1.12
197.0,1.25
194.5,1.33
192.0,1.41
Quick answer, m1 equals 1.3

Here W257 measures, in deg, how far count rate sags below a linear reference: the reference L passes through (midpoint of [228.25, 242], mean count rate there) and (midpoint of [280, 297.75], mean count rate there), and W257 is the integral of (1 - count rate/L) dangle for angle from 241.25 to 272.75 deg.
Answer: 1.1 deg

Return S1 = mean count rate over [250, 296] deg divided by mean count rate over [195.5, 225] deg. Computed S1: 1.3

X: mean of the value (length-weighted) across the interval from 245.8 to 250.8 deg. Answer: 1.43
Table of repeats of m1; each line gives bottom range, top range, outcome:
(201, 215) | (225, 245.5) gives 1.35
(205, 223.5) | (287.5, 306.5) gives 1.64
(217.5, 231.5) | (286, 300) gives 1.44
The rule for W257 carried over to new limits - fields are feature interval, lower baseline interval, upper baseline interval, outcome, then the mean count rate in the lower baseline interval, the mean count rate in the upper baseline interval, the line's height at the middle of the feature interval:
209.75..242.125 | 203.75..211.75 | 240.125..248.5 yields 2.11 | 0.841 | 1.3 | 1.07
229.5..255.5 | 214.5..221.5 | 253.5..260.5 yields -3.67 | 0.854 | 1.28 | 1.12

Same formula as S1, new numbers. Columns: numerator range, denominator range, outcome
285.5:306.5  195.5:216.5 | 1.46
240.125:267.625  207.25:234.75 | 1.37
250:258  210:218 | 1.68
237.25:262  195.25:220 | 1.40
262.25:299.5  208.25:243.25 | 1.20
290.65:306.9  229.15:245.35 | 1.14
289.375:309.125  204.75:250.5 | 1.32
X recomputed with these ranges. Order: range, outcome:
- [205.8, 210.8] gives 0.794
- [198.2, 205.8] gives 1.04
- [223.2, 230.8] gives 0.979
